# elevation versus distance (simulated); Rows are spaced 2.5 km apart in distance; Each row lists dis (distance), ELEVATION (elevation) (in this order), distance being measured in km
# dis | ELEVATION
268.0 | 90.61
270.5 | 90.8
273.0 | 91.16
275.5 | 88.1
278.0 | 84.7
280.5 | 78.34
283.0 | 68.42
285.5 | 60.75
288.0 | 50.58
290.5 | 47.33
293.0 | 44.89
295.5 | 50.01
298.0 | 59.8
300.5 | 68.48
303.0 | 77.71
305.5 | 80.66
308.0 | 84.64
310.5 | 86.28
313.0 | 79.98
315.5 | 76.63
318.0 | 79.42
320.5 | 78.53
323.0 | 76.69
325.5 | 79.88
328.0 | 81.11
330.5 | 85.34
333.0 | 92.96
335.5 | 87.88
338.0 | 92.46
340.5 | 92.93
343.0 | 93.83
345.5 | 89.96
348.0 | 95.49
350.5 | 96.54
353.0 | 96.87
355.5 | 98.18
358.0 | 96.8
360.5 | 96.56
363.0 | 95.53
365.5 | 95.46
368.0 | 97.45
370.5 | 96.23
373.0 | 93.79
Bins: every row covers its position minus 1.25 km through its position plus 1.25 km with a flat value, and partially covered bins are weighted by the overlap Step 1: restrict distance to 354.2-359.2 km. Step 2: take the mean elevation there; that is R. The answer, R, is 97.5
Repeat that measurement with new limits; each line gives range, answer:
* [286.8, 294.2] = 47.6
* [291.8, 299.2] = 51.6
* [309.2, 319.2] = 80.6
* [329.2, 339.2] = 89.6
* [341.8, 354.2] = 94.5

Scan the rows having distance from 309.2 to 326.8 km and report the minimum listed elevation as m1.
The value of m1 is 76.63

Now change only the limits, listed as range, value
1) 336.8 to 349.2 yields 89.96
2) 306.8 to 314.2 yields 79.98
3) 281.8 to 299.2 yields 44.89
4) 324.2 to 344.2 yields 79.88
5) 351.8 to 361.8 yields 96.56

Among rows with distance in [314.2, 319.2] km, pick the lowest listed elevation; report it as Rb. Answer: 76.63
